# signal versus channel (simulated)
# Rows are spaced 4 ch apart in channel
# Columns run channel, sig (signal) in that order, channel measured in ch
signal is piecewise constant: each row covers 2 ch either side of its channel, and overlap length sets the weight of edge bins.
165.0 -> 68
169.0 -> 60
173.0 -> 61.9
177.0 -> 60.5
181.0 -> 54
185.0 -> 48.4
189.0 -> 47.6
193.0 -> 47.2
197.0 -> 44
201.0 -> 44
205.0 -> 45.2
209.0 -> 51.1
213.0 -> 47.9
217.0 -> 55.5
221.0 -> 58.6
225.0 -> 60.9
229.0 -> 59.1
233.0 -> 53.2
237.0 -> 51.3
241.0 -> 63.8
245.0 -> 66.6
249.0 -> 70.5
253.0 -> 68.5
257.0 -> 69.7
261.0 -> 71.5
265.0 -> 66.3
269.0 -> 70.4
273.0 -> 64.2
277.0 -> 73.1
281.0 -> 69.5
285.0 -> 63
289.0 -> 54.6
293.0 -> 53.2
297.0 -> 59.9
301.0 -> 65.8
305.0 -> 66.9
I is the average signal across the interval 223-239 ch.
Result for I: 56.1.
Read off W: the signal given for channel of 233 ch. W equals 53.2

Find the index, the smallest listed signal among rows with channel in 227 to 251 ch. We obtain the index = 51.3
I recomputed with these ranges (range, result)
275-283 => 71.3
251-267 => 69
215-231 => 58.5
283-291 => 58.8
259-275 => 68.1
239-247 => 65.2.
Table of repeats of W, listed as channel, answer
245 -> 66.6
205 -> 45.2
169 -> 60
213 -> 47.9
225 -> 60.9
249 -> 70.5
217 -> 55.5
